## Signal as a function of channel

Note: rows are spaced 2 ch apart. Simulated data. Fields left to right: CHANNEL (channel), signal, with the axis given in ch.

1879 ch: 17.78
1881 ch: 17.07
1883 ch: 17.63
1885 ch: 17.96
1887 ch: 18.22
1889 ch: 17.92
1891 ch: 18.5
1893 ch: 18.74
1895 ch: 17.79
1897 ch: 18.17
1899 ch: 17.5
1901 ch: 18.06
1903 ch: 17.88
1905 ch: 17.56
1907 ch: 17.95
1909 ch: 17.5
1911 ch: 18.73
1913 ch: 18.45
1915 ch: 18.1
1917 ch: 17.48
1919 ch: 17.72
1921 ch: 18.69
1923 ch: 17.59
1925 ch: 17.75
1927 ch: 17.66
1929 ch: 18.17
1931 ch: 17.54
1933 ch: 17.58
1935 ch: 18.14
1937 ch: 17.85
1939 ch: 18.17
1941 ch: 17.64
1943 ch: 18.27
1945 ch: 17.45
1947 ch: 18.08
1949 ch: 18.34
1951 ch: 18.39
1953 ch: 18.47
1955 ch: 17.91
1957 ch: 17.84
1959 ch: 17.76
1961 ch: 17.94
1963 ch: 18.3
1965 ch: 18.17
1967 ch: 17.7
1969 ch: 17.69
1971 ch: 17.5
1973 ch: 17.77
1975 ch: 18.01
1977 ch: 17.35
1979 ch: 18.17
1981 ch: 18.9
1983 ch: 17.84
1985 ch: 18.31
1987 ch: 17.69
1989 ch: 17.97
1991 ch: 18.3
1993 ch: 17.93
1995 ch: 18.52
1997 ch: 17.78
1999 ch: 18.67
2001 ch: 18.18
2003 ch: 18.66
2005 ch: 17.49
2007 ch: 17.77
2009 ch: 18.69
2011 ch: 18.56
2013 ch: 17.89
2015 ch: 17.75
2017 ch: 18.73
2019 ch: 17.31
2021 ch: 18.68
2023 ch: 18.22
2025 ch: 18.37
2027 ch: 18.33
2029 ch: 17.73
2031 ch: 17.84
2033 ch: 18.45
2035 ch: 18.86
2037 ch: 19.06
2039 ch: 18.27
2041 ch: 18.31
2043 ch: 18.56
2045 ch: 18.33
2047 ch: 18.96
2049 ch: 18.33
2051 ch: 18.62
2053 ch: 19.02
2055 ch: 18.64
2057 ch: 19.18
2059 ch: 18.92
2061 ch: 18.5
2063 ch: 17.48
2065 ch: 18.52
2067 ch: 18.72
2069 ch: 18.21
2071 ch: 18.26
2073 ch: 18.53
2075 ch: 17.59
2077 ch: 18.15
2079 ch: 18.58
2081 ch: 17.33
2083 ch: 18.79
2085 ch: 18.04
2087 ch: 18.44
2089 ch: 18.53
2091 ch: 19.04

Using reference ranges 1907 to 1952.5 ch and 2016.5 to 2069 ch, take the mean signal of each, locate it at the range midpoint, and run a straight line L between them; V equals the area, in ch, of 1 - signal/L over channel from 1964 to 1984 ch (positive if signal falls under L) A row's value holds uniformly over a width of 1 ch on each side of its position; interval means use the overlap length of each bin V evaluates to 0.28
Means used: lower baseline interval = 18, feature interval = 17.9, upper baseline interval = 18.5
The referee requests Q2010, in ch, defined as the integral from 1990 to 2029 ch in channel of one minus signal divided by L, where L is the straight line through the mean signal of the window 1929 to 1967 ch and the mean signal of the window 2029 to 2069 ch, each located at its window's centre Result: 0.3 ch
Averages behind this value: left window 18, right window 18.5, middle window 18.2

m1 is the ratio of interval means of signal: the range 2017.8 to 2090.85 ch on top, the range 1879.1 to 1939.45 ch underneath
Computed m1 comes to 1.03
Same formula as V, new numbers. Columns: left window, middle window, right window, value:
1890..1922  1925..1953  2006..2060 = 0.3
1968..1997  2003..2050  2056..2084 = -0.3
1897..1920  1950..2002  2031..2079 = 0.4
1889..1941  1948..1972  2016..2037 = 0.1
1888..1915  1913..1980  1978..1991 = 0.7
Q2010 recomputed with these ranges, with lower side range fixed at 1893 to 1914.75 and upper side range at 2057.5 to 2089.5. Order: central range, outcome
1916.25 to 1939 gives 0.2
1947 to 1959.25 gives 0.0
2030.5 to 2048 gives -0.3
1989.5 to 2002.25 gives 0.0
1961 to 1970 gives 0.1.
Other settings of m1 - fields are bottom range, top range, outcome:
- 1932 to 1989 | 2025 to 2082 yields 1.02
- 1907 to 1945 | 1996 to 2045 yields 1.02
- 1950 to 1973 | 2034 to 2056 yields 1.04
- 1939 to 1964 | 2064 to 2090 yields 1.01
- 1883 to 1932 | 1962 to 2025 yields 1.01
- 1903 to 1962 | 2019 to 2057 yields 1.03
